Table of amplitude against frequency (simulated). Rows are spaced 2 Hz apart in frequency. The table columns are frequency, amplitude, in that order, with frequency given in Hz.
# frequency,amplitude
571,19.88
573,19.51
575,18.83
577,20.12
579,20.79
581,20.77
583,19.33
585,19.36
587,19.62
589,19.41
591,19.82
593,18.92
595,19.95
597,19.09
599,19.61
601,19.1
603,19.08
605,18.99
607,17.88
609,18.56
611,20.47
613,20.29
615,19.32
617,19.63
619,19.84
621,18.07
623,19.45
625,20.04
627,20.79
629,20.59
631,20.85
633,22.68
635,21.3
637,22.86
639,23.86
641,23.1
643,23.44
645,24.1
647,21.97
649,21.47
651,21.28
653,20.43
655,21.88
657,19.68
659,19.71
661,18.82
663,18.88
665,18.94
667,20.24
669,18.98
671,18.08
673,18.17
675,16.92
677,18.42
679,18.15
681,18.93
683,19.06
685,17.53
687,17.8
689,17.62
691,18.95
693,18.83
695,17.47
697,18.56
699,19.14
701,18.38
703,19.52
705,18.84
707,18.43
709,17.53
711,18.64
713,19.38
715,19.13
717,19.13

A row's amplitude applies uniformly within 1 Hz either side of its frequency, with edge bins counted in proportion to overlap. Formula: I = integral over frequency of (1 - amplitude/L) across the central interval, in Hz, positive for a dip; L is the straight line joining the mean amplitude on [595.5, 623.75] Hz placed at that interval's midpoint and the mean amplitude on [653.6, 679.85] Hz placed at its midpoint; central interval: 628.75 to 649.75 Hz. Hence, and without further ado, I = -3.7 Hz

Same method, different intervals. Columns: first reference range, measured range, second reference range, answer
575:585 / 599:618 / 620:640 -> 1.2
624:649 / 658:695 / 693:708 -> 2.6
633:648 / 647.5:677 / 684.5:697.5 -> 1.9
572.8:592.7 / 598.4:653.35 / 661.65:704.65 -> -4.3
